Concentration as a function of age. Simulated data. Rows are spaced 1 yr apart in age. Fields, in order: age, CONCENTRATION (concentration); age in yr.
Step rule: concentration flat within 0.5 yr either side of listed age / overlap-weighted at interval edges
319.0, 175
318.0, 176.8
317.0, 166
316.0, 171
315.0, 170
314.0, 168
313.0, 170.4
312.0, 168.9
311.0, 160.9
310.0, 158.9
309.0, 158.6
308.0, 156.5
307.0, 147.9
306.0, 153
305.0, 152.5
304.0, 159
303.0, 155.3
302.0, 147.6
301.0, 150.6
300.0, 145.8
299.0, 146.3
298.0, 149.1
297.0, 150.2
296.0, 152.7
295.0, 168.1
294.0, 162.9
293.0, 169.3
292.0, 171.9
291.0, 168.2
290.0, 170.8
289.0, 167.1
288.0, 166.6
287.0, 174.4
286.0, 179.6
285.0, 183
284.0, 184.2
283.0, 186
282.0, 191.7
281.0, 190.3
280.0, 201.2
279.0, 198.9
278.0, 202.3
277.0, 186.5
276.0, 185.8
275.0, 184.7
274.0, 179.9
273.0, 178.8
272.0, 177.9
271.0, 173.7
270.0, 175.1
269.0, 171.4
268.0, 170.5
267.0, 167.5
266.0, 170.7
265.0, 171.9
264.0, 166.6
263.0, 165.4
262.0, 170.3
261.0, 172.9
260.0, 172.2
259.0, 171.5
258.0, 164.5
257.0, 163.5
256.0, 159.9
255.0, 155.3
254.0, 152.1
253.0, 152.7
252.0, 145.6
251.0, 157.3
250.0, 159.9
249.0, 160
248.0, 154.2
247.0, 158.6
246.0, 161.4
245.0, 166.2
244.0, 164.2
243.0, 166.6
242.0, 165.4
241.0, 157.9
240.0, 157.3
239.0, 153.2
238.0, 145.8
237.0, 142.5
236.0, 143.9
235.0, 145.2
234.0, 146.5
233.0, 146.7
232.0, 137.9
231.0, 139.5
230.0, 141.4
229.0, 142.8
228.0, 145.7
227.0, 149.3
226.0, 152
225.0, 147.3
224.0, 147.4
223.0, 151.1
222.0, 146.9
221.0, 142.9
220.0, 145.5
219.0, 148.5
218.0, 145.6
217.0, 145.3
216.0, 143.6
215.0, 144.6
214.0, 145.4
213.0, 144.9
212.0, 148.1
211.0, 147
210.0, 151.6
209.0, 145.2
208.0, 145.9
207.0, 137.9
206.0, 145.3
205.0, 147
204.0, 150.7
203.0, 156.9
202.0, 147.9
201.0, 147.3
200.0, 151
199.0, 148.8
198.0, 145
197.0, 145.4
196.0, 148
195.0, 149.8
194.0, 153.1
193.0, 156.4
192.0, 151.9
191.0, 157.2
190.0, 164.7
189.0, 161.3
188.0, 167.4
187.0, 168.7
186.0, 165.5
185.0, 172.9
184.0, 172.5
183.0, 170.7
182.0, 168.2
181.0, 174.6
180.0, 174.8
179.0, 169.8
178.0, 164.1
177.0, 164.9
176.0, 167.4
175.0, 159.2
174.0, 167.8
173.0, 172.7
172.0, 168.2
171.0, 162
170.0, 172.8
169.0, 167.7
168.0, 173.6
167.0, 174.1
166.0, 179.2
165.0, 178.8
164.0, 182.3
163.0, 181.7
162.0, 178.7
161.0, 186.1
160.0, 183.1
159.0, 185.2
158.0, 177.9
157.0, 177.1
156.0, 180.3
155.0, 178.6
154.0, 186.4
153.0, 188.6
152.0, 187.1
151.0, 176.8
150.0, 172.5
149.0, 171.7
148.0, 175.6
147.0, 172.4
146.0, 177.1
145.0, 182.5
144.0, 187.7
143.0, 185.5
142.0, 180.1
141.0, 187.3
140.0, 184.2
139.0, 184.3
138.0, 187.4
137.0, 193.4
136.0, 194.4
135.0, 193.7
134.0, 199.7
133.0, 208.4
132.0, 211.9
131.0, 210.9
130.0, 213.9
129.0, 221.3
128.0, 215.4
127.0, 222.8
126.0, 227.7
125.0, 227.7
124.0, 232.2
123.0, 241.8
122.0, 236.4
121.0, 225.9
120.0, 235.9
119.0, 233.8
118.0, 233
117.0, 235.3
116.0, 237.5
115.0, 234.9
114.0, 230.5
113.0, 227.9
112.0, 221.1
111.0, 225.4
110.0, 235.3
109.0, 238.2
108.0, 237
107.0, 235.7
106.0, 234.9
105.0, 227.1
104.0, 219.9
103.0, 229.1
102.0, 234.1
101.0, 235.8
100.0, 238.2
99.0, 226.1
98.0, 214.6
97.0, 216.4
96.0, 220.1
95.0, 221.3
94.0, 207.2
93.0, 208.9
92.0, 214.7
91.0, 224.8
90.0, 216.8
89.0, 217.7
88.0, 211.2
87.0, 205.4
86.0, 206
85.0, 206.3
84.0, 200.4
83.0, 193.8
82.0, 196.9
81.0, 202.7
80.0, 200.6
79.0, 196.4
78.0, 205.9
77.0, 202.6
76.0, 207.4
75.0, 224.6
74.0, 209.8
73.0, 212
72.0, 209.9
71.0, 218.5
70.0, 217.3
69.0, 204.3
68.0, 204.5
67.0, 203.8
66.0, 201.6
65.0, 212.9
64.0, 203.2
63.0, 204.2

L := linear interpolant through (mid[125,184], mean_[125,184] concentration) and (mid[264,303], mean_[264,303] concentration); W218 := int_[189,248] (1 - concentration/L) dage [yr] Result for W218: 9.5 yr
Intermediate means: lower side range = 184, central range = 150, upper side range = 173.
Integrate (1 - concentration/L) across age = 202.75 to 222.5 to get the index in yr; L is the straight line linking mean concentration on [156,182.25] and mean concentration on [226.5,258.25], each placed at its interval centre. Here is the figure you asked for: 1.9 yr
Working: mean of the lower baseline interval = 174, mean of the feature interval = 146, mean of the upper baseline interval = 153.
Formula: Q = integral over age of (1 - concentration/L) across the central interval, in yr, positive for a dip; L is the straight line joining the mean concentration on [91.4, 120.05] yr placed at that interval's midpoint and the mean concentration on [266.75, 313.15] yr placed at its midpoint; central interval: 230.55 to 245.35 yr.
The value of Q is 2.7 yr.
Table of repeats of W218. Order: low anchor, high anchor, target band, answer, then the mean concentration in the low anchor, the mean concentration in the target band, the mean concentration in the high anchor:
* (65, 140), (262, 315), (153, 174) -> 2.5 yr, 217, 177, 170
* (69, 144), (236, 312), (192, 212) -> 4.1 yr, 216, 149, 166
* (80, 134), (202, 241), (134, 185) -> 2.6 yr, 222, 178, 147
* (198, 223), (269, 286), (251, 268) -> 1.1 yr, 147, 164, 186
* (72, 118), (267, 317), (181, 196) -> 2.5 yr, 219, 163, 170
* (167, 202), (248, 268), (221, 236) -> 1.6 yr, 162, 146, 163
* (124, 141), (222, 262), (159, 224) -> 7.0 yr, 206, 159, 154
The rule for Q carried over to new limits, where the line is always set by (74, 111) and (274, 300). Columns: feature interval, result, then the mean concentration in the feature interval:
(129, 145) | 0.94 yr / 195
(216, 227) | 2.45 yr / 147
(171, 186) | 2.25 yr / 169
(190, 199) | 2.01 yr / 152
